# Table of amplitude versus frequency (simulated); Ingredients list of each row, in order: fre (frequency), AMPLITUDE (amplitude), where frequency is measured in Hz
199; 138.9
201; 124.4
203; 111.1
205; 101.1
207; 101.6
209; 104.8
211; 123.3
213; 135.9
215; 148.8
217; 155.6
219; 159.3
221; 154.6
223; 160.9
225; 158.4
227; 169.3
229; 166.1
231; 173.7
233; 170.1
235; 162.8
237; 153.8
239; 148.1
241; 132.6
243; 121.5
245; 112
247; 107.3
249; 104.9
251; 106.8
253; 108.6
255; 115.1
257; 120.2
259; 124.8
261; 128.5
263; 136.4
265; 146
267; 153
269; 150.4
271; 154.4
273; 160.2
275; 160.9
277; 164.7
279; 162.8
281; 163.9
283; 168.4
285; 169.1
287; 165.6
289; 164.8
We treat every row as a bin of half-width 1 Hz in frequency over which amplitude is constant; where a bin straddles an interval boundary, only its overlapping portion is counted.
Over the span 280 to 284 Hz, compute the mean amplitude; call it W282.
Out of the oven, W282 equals 166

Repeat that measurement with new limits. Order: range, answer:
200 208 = 110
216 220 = 157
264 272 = 151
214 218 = 152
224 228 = 164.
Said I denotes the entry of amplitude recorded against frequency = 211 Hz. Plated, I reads 123.3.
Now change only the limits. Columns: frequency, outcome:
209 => 104.8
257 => 120.2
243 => 121.5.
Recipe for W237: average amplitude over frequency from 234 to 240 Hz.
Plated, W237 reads 155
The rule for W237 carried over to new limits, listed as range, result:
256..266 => 131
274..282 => 163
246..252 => 106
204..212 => 108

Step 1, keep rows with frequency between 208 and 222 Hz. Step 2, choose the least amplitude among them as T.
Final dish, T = 104.8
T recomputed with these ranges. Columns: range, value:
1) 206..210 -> 101.6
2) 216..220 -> 155.6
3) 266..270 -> 150.4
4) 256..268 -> 120.2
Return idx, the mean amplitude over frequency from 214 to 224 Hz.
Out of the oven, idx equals 156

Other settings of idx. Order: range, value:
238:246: 129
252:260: 117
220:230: 162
